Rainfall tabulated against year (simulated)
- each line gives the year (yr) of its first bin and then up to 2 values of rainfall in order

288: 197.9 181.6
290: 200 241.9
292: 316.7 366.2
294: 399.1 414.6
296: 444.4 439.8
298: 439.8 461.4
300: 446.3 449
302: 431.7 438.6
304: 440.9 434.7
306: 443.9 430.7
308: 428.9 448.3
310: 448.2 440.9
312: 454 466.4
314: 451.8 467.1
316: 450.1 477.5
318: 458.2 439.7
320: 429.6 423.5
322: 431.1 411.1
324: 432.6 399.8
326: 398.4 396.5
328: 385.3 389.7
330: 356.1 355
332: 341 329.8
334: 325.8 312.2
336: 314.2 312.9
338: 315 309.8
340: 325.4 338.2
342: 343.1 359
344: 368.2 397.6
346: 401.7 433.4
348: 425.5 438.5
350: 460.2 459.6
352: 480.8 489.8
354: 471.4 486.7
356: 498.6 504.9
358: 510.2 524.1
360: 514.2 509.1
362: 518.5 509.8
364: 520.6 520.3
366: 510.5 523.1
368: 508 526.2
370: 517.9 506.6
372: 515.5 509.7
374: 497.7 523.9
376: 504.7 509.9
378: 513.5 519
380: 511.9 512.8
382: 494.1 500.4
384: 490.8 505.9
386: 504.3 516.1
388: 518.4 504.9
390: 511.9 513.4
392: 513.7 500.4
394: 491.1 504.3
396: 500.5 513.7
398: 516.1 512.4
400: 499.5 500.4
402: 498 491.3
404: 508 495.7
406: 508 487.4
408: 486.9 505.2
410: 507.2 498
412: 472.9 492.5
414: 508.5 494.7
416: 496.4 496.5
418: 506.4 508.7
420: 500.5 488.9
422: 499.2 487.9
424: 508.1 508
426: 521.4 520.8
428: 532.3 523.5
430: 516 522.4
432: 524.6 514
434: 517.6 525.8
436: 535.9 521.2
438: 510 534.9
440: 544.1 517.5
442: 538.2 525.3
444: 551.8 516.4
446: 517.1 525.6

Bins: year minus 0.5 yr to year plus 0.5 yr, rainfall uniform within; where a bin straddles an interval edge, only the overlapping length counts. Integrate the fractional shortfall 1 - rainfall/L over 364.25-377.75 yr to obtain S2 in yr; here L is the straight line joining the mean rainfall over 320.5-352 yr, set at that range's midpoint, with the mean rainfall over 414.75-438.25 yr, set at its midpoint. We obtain -2.6 yr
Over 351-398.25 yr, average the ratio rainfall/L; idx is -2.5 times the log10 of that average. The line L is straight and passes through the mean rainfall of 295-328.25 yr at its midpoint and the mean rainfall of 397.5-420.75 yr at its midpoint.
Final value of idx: -0.07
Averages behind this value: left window 438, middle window 507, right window 500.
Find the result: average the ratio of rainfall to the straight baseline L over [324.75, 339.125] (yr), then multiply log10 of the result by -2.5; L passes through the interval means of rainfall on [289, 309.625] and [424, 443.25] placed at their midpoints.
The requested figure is 0.23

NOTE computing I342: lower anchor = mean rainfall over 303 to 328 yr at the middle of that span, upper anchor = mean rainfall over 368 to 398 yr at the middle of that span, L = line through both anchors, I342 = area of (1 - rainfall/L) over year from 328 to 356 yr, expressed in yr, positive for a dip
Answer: 4.9 yr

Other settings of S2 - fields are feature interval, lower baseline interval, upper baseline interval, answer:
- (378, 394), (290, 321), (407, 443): -0.8 yr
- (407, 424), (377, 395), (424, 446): 0.7 yr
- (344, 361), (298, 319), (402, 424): 0.1 yr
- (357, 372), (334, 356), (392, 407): -2.9 yr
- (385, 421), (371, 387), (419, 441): 0.7 yr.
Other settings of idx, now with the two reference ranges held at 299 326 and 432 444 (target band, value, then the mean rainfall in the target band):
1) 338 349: 0.240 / 371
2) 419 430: 0.018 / 509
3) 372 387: -0.046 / 508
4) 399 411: 0.011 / 499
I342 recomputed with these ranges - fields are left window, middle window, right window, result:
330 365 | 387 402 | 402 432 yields -1.0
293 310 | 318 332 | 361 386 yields 1.7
